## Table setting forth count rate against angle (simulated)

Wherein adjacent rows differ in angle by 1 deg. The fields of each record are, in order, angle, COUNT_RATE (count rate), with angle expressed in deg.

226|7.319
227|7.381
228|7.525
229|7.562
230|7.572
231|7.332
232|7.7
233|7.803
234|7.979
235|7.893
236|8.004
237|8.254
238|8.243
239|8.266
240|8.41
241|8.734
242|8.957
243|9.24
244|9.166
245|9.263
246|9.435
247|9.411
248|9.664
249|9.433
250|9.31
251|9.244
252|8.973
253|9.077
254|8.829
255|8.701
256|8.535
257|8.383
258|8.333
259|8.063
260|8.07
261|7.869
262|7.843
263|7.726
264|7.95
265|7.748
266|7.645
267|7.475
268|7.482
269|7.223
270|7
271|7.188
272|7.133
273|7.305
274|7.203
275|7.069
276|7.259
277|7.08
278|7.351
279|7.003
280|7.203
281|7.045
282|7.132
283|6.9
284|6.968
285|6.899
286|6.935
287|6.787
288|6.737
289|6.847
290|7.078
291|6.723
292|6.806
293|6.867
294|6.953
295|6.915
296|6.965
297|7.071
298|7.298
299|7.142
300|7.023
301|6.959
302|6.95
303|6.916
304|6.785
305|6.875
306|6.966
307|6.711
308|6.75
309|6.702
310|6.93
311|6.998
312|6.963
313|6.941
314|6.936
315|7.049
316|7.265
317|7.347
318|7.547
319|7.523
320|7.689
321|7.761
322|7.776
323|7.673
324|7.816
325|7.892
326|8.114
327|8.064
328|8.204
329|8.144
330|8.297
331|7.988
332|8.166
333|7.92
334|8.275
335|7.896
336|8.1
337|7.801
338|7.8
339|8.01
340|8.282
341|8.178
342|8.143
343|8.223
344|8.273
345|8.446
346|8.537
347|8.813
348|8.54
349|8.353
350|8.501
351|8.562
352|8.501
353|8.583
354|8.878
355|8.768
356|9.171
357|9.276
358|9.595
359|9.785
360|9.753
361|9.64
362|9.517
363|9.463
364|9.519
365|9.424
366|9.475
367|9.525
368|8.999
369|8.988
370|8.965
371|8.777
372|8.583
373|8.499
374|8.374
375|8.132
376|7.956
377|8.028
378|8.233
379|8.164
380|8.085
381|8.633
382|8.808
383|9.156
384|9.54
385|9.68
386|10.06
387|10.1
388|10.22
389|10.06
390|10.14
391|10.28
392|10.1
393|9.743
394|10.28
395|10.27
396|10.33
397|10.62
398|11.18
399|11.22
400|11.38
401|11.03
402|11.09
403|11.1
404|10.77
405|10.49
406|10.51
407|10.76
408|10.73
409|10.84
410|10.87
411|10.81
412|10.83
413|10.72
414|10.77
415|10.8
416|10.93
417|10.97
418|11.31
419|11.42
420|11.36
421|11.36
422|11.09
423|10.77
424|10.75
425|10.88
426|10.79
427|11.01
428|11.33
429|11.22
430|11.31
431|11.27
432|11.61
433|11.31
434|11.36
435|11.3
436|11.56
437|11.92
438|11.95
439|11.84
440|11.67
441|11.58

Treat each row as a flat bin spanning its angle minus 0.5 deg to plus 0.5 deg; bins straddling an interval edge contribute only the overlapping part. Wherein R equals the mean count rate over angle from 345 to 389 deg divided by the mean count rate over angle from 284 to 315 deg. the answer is 1.30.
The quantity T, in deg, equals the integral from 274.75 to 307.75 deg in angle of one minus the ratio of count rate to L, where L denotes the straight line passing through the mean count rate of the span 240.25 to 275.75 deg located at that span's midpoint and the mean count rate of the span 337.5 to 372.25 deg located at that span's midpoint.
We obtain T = 5.9 deg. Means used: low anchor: 8.3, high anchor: 8.85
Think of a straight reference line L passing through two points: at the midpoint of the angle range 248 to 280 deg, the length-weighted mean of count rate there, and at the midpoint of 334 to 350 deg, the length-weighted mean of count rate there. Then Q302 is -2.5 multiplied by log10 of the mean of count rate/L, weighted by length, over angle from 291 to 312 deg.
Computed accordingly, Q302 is 0.17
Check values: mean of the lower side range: 7.94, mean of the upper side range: 8.24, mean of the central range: 6.93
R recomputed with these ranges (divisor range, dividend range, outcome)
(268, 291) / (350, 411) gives 1.36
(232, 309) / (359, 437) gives 1.33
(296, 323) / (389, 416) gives 1.50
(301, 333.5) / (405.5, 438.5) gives 1.50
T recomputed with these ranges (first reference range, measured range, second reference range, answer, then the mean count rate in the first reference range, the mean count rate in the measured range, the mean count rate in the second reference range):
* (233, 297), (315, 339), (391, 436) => 3.3 deg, 7.84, 7.86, 10.9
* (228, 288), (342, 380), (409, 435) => 4.2 deg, 7.96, 8.81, 11.1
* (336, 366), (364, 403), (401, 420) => 1.5 deg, 8.77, 9.55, 10.9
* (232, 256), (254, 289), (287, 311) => 1.7 deg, 8.77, 7.46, 6.91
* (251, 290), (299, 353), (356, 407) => 5.6 deg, 7.57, 7.72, 9.64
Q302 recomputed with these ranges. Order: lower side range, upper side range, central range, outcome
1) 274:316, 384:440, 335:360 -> 0.02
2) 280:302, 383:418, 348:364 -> 0.00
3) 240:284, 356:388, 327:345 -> 0.08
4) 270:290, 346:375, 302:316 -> 0.13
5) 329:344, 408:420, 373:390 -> 0.09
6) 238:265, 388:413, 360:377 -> 0.14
